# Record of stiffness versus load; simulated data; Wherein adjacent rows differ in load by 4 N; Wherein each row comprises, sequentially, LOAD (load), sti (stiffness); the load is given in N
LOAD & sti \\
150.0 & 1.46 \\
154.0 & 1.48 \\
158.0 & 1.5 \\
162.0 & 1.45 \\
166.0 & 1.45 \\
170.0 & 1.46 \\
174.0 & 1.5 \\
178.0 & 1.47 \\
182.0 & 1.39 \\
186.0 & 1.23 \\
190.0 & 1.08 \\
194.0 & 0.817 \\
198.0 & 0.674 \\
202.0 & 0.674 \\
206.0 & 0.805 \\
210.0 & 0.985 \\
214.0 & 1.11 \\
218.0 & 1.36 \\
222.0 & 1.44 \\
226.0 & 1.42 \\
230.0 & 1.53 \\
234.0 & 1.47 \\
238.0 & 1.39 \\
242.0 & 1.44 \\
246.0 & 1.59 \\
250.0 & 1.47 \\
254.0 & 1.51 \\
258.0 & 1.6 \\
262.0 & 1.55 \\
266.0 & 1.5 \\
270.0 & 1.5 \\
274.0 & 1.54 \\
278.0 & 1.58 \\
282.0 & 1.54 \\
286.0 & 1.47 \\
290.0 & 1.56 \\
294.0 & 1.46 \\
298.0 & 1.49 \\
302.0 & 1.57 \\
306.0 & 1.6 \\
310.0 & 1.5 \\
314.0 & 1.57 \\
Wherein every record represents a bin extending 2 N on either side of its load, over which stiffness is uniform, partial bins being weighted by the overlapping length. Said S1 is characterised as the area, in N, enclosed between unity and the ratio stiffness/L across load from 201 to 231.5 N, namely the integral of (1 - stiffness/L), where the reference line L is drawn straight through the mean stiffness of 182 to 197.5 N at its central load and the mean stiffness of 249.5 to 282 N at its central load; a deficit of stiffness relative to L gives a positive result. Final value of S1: 1.4 N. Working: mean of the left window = 1.05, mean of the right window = 1.53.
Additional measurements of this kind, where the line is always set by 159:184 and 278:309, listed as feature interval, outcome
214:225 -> 1.0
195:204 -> 4.8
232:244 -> 0.5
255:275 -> -0.3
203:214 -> 4.2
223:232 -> 0.1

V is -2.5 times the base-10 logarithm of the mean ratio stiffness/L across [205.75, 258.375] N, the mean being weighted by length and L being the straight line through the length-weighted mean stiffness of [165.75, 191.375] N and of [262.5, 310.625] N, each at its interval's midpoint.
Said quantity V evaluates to 0.06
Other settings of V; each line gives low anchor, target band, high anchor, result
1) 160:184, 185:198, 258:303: 0.45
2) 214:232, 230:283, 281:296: -0.04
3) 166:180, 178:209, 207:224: 0.34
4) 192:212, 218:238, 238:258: -0.22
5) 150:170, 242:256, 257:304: 0.00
